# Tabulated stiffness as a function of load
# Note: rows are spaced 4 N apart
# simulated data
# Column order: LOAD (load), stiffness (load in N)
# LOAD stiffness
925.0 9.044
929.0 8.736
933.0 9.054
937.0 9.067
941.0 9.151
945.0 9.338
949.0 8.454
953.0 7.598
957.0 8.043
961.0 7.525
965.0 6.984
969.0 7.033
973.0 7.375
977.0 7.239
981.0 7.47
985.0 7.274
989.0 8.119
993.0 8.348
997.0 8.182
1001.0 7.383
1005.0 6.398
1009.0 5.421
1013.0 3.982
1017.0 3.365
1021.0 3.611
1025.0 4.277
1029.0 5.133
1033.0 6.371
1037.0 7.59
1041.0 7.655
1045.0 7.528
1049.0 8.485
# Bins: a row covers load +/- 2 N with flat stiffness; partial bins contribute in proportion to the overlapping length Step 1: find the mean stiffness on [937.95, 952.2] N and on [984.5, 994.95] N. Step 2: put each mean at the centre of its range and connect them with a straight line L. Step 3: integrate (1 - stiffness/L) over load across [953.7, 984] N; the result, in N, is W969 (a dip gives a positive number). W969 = 3.7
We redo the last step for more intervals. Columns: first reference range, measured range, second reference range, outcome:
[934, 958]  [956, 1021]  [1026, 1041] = 7.1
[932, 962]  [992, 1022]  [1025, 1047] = 6.1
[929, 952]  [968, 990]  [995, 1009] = 1.0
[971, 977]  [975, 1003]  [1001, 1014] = -4.9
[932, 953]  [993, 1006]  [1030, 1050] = 0.7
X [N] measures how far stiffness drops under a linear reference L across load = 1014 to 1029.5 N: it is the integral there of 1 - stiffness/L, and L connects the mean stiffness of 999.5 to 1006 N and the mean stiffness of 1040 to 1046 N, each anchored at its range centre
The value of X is 7.0 N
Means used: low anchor 6.93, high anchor 7.59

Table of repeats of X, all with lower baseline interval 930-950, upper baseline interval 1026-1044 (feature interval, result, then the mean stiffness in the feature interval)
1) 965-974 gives 1.2 N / 7.14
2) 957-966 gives 1.1 N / 7.46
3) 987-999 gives -0.9 N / 8.22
